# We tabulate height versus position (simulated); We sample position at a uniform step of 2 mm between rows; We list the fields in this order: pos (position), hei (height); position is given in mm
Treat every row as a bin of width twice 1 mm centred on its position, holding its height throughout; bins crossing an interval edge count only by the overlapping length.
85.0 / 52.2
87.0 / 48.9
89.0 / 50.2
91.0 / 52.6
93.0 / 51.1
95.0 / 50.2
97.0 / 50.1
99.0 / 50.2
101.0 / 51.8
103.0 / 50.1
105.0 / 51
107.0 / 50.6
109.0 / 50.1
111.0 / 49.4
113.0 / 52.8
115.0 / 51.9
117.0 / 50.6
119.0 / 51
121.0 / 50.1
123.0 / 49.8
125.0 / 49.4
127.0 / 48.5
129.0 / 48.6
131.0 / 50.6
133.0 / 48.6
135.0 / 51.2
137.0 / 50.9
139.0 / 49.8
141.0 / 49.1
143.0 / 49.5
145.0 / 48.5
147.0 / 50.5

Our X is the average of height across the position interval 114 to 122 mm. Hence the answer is 50.9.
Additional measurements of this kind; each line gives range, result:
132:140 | 50.1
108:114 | 50.8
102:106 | 50.5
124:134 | 49.1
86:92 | 50.6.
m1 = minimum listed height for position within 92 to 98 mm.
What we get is 50.1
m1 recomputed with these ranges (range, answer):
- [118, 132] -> 48.5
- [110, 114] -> 49.4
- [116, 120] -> 50.6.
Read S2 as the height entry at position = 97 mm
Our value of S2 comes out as 50.1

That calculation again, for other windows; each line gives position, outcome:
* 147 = 50.5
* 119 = 51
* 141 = 49.1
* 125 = 49.4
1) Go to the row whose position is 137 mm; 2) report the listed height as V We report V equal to 50.9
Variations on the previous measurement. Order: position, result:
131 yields 50.6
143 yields 49.5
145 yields 48.5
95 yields 50.2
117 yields 50.6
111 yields 49.4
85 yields 52.2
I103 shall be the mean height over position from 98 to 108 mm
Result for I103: 50.7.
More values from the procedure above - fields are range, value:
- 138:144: 49.5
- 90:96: 51.3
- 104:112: 50.3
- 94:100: 50.2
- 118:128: 49.8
